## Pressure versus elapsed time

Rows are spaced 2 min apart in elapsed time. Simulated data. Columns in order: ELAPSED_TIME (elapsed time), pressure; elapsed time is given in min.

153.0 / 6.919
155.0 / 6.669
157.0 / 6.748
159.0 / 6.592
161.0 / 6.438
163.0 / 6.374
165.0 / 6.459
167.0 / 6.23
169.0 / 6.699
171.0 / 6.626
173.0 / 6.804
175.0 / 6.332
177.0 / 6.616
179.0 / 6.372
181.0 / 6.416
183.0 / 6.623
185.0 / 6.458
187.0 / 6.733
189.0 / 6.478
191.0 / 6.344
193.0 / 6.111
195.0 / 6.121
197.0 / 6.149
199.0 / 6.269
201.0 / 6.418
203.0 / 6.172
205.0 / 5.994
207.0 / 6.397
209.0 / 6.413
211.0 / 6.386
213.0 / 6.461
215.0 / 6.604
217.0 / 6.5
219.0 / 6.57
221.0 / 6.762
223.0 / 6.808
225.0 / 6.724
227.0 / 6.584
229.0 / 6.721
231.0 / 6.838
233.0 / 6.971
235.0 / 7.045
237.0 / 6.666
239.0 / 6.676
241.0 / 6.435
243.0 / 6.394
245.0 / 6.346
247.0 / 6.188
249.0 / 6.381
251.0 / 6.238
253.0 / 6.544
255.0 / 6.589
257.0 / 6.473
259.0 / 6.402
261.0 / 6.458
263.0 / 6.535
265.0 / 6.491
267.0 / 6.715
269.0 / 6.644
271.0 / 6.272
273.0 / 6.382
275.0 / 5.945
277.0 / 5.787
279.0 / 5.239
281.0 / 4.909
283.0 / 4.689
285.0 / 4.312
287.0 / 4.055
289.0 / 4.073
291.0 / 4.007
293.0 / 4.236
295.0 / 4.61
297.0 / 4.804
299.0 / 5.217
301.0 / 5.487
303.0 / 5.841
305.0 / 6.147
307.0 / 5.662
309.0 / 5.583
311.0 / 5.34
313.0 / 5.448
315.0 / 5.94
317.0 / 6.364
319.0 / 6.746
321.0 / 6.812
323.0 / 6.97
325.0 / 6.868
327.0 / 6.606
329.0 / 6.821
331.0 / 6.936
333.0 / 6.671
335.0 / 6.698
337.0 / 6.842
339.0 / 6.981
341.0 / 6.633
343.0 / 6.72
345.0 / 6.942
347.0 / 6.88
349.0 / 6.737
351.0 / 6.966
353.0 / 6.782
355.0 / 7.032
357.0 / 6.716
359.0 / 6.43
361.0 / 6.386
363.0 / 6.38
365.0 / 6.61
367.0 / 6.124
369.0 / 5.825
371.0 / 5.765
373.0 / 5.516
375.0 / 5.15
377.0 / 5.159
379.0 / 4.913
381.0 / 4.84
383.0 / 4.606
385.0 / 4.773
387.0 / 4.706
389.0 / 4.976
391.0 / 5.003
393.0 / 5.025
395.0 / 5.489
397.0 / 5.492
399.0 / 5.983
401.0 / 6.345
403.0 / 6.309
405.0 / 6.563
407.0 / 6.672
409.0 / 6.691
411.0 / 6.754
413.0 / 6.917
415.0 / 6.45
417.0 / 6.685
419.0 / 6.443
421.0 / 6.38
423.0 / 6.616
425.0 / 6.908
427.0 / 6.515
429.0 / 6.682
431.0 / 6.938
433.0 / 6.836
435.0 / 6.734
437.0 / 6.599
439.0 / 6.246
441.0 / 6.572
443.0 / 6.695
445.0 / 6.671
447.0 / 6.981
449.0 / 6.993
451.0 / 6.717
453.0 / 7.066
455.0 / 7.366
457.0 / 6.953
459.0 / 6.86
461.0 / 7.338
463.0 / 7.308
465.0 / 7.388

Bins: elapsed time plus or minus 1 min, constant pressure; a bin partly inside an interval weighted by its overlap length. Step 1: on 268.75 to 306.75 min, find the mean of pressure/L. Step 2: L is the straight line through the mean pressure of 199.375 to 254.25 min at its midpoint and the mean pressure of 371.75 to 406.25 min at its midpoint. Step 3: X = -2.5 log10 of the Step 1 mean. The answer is 0.18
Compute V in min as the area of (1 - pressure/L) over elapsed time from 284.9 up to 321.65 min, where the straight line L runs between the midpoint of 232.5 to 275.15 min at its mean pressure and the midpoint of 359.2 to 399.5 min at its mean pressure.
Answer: 4.6 min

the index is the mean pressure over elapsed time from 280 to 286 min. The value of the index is 4.64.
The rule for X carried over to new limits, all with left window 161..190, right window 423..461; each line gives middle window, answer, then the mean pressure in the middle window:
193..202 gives 0.05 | 6.22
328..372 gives 0.01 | 6.63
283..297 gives 0.47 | 4.29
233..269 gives 0.01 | 6.52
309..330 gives 0.05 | 6.35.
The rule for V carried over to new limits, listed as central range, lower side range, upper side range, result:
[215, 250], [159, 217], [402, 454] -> -0.86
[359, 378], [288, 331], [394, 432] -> 0.72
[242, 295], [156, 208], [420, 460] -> 6.29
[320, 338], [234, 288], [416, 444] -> -1.39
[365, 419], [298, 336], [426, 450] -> 6.41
